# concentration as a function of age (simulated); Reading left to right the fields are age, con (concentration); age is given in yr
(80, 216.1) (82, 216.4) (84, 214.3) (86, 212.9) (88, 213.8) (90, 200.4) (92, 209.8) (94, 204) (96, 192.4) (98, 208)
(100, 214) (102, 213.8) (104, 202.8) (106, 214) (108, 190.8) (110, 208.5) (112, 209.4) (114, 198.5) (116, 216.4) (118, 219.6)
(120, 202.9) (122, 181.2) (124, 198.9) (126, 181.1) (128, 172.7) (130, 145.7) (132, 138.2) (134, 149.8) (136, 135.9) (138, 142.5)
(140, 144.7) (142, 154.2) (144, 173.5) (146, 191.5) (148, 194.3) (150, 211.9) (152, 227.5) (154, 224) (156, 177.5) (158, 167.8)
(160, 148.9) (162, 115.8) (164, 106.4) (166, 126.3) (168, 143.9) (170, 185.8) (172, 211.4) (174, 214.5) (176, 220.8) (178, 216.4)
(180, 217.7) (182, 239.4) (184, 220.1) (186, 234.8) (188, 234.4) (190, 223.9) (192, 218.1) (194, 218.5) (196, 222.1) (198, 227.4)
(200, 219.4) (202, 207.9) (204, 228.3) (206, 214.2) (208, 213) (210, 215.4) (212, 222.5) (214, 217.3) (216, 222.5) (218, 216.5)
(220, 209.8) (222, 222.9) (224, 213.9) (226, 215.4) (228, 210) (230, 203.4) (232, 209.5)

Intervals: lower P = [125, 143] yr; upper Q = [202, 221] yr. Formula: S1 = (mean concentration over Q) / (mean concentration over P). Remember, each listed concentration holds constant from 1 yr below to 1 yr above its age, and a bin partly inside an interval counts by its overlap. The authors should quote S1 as 1.43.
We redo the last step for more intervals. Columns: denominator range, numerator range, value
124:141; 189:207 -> 1.43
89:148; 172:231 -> 1.17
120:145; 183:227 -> 1.36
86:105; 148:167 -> 0.82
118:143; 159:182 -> 1.07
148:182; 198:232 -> 1.17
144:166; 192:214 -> 1.26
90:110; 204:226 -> 1.06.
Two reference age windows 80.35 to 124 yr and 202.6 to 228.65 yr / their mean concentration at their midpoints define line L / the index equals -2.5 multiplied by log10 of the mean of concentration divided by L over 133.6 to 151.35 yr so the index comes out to 0.243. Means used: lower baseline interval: 207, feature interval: 168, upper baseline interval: 217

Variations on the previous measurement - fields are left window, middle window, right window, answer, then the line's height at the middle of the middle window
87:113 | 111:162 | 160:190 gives 0.12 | 199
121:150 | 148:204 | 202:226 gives -0.04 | 193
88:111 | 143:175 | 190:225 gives 0.20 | 213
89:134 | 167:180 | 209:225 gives 0.04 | 208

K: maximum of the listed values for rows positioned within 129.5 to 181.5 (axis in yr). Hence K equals 227.5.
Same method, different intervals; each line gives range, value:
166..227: 239.4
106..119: 219.6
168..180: 220.8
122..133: 198.9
